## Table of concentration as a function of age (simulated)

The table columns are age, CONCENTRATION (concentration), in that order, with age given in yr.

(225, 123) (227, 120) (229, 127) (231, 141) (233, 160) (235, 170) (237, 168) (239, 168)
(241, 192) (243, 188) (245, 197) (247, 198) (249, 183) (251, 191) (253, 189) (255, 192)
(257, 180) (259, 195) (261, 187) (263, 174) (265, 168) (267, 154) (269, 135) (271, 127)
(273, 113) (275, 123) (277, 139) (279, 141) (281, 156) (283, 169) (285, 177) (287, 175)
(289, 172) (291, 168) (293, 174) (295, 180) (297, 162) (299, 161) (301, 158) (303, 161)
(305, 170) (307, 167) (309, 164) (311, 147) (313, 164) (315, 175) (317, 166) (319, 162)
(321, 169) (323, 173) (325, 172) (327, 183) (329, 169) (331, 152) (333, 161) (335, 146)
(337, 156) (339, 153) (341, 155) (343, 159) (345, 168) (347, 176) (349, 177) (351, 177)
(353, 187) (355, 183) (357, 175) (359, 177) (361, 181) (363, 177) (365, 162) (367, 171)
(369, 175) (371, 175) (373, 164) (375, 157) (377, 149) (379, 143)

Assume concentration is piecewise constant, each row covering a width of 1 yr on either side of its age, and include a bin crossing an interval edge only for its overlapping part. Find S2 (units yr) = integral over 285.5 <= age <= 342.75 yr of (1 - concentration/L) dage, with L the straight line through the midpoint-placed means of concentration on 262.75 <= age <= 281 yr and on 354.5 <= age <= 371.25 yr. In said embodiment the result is -3.1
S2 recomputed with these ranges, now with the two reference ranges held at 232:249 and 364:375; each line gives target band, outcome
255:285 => 3.59 yr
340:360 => -0.39 yr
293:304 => 0.61 yr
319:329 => 0.00 yr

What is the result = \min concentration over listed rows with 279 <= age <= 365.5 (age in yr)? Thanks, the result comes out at 141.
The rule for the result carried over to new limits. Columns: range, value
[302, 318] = 147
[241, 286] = 113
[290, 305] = 158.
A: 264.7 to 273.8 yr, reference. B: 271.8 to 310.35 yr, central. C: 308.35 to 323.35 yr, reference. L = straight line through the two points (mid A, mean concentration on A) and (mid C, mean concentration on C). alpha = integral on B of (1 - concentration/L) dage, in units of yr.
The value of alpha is -2.2 yr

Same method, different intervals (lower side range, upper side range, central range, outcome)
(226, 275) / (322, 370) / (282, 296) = -0.5 yr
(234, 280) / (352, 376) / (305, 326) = 0.6 yr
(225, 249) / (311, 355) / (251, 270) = -1.2 yr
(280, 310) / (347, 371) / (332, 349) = 1.3 yr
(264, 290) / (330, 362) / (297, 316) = -0.7 yr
